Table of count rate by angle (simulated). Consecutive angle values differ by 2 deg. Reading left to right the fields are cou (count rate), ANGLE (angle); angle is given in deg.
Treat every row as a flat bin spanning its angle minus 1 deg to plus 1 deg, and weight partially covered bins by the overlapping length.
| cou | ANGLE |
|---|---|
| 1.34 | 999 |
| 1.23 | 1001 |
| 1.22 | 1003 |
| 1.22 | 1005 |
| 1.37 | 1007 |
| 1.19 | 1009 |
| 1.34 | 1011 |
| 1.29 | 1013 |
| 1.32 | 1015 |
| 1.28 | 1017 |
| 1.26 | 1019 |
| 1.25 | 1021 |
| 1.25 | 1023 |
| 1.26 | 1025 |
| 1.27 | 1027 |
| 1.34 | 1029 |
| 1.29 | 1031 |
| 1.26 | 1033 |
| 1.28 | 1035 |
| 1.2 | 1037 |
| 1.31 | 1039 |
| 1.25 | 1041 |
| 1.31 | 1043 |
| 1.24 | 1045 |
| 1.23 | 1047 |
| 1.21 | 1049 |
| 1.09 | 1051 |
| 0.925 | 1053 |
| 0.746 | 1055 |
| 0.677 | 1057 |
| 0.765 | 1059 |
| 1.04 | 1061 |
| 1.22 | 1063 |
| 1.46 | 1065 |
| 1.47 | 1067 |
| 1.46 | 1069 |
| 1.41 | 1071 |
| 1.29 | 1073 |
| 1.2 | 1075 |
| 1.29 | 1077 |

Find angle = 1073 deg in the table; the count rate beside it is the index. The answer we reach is 1.29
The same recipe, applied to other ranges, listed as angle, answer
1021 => 1.25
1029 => 1.34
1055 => 0.746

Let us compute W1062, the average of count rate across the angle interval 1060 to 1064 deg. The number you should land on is 1.13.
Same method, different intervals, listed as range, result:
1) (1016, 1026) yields 1.26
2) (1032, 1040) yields 1.26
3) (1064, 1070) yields 1.46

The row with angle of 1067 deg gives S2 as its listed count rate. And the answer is 1.47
